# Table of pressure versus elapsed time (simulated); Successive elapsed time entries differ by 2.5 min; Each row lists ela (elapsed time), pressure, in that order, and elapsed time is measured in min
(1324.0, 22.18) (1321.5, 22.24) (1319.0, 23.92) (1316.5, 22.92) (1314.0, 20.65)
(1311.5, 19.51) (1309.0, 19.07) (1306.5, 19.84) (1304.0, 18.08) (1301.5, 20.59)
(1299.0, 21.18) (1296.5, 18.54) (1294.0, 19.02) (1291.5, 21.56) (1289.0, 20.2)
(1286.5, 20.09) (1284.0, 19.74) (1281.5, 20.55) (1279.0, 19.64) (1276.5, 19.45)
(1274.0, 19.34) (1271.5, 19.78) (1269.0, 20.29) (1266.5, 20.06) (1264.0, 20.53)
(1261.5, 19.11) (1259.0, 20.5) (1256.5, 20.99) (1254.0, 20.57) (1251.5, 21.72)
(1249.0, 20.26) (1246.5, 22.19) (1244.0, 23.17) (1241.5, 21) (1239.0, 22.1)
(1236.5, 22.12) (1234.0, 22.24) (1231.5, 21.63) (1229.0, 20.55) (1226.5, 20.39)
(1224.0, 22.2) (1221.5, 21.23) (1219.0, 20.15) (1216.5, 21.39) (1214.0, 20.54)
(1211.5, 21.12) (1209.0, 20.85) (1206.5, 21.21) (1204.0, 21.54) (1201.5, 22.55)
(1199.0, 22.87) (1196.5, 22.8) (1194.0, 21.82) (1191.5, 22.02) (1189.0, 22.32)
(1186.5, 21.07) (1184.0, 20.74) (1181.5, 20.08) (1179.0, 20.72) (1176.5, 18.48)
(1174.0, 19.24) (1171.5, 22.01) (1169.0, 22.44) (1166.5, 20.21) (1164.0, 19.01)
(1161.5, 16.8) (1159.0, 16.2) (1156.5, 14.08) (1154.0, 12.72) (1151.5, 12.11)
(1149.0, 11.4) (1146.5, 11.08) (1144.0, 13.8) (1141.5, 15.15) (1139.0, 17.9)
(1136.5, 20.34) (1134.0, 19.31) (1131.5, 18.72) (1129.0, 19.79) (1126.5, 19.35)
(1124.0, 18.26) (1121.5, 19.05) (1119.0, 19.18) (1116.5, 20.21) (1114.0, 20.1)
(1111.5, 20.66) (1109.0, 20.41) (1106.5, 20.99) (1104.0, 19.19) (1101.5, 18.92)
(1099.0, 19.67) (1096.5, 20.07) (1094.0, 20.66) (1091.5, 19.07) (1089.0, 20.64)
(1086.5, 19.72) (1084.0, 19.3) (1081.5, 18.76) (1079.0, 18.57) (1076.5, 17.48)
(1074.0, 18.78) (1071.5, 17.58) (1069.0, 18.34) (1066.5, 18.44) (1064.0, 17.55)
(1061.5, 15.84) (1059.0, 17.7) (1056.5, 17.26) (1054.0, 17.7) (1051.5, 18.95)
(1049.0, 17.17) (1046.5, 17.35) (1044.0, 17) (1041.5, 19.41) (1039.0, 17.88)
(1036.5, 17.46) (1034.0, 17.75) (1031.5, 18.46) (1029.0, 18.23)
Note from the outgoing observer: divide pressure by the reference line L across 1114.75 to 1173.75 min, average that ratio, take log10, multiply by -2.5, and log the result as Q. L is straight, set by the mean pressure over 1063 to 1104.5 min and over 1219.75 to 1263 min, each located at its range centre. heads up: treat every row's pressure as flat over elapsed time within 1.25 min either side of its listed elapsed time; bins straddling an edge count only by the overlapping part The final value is 0.14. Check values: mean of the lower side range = 19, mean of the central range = 17.4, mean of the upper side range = 21.3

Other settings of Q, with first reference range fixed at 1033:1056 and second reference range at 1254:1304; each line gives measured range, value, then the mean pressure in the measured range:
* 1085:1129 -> -0.08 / 19.8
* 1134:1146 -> 0.12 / 16.7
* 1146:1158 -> 0.45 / 12.4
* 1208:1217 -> -0.08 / 20.9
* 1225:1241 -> -0.10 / 21.5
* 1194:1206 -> -0.16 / 22.3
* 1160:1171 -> -0.04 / 19.7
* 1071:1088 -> -0.03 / 18.7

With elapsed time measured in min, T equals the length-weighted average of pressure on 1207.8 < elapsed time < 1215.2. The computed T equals 20.8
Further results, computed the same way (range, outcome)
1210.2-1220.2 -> 20.8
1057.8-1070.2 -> 17.6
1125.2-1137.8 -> 19.5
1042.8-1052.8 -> 17.6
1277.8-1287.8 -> 20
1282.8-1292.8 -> 20.4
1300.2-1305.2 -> 19.4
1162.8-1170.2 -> 20.6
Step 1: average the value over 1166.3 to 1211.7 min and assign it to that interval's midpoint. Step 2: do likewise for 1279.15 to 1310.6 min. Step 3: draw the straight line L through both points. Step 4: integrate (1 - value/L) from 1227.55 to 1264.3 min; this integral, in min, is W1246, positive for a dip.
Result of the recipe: -1.3 min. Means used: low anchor 21.3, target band 21.3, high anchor 19.9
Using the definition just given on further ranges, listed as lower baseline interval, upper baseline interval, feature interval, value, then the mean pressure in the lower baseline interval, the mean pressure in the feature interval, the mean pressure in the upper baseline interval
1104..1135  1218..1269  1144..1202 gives 4.7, 19.7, 18.7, 21.1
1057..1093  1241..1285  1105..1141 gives -1.1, 18.4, 19.5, 20.5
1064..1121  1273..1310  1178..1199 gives -2.1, 19.4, 21.5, 19.8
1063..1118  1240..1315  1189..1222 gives -2.8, 19.3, 21.6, 20.2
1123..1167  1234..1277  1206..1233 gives -2.3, 16.4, 21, 20.8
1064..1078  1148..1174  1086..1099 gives -1.6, 18.1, 20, 16.9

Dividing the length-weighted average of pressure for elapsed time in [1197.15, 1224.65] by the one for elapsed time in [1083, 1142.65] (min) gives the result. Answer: 1.1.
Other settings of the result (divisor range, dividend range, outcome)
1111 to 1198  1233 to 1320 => 1.11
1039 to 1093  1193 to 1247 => 1.19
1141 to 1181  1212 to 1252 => 1.28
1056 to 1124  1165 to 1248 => 1.12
